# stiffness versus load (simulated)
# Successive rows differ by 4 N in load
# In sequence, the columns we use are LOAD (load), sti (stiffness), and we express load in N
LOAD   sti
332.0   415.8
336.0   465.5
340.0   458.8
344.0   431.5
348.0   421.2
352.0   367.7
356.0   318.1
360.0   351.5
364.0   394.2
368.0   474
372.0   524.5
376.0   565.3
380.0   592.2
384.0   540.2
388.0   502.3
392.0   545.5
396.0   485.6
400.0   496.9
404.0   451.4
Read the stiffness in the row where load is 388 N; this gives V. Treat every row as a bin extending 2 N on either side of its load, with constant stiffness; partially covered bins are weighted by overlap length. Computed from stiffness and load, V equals 502.3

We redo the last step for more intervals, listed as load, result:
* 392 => 545.5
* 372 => 524.5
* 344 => 431.5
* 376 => 565.3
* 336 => 465.5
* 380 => 592.2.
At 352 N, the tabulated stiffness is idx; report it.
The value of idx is 367.7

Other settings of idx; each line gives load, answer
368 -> 474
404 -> 451.4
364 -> 394.2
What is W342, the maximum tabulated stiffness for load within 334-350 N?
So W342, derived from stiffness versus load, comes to 465.5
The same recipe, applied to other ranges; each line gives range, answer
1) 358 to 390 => 592.2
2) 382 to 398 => 545.5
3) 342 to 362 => 431.5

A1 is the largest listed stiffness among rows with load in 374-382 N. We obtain 592.2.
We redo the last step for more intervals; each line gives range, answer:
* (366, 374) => 524.5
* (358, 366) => 394.2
